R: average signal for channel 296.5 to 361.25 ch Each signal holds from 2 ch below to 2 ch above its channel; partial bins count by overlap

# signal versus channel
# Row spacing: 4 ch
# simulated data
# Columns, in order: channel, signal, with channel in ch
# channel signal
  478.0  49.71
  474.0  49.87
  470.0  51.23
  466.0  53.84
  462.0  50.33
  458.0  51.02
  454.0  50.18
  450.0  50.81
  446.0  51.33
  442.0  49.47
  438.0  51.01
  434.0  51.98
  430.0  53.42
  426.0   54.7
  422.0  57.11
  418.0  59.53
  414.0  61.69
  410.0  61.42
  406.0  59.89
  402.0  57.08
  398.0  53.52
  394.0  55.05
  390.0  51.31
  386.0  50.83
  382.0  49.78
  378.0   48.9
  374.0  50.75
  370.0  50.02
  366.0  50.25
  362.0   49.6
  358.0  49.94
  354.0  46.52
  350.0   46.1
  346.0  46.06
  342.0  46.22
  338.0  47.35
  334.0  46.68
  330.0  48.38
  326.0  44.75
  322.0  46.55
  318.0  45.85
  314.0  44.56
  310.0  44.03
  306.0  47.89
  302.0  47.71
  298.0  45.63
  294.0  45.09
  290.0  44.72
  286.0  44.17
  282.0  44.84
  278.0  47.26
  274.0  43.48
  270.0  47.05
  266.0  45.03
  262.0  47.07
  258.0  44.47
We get 46.6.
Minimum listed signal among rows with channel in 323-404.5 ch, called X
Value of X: 44.75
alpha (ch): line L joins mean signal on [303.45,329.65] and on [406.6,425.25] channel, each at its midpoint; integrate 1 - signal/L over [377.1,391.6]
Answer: 1.3 ch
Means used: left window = 45.8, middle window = 50.3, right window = 59.6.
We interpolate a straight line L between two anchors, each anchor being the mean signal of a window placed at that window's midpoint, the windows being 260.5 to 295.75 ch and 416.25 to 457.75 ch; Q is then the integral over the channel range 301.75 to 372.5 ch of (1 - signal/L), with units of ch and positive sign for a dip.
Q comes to 1.49 ch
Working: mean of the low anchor 45.4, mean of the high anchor 52.8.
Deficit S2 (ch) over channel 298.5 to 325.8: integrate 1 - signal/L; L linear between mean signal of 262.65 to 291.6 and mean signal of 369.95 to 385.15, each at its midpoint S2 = 0.5 ch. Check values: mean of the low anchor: 45.3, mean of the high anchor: 49.9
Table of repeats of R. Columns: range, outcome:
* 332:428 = 52.1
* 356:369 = 49.9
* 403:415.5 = 60.7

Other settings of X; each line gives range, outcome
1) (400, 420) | 57.08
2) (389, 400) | 51.31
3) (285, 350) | 44.03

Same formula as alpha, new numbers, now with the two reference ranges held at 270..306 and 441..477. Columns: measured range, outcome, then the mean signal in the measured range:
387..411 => -3.4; 55.9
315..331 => 0.2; 46.1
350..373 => -0.6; 49.1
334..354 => 0.4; 46.5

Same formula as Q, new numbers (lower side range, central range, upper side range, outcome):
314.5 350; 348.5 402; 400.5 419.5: 3.38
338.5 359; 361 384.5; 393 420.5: 0.76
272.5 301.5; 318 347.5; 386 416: 1.94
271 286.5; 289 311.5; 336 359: -0.12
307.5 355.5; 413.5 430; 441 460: -2.61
